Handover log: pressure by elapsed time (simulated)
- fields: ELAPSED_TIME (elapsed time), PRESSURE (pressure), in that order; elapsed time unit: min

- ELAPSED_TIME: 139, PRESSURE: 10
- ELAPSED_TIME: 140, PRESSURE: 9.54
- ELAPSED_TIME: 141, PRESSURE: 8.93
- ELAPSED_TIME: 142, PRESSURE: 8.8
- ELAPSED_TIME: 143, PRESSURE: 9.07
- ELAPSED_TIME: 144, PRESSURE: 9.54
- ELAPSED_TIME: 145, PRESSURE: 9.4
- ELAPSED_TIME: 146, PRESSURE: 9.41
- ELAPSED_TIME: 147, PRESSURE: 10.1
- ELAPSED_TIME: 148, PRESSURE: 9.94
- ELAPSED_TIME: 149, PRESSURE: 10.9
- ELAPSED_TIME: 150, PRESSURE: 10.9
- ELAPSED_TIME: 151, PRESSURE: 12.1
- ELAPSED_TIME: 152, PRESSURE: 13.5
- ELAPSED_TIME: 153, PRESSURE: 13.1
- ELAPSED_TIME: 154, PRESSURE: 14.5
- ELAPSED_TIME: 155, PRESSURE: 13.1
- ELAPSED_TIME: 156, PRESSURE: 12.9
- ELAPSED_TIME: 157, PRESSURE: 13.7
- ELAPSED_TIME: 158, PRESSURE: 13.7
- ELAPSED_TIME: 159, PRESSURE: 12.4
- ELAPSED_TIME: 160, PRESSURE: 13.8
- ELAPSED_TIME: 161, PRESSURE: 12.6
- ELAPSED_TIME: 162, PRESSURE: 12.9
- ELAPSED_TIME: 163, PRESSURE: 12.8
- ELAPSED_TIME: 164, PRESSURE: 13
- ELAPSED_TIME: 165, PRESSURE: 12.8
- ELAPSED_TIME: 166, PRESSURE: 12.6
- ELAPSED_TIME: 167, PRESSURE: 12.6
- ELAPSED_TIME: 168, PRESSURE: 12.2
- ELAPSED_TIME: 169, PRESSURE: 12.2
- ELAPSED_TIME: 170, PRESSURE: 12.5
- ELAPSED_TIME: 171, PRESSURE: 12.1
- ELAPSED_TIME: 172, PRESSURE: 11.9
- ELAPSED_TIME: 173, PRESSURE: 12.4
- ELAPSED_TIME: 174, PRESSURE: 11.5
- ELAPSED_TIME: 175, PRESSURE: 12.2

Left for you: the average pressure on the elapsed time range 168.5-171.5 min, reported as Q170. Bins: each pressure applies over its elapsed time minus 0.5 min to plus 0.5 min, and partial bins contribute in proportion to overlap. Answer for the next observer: 12.3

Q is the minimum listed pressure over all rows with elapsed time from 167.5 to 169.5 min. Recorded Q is 12.2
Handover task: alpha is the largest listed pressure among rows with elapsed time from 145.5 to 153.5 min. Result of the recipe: 13.5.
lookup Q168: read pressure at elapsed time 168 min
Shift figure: 12.2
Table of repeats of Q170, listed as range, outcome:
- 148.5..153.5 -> 12.1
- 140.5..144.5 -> 9.09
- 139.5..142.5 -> 9.09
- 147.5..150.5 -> 10.6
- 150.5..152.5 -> 12.8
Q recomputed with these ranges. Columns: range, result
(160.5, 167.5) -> 12.6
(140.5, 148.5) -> 8.8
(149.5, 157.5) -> 10.9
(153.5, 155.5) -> 13.1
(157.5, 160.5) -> 12.4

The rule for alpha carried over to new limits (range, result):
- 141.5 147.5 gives 10.1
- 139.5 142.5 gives 9.54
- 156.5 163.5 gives 13.8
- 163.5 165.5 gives 13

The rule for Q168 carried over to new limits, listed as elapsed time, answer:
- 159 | 12.4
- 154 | 14.5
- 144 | 9.54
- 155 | 13.1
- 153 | 13.1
